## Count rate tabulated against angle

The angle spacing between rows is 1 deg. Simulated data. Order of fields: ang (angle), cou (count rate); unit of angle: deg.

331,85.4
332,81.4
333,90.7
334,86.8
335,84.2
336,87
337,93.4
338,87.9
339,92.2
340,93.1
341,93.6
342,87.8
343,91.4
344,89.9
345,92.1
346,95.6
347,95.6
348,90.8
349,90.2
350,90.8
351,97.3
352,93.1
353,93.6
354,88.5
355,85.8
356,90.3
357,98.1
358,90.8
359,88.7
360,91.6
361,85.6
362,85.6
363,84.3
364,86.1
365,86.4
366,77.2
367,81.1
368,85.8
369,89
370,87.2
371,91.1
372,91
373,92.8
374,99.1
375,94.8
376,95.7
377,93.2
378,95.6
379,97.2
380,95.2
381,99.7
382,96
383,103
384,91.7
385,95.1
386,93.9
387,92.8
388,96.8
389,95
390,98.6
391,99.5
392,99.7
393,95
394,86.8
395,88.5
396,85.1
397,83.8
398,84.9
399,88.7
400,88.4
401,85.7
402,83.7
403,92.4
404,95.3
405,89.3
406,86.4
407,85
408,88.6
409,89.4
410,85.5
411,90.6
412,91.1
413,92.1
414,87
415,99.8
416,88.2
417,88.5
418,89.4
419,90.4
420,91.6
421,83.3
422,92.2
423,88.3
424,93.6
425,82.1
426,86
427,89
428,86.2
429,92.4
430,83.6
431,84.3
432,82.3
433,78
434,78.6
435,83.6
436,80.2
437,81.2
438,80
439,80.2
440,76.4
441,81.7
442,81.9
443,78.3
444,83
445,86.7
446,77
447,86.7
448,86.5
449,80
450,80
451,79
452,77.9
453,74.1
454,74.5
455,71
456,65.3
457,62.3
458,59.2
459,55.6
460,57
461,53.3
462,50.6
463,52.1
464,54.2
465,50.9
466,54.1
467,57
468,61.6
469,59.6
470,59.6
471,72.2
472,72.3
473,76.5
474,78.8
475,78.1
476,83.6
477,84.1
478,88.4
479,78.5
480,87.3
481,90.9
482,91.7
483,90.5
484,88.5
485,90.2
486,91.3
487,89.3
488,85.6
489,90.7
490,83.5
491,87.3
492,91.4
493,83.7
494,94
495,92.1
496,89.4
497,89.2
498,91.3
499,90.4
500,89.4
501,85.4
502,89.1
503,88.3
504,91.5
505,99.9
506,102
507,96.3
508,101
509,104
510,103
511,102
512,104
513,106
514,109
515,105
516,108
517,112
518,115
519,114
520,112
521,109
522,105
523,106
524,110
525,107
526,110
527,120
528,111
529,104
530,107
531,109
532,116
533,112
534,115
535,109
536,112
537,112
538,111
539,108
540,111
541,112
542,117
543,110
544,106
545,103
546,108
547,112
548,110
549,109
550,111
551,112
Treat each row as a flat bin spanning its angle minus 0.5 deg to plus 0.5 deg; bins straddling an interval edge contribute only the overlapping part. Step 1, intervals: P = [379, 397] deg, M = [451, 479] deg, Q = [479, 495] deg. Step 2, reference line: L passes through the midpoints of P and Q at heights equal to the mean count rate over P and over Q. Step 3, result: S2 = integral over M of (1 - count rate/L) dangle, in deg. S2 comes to 7.3 deg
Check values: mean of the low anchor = 94.6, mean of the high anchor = 88.8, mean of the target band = 66.5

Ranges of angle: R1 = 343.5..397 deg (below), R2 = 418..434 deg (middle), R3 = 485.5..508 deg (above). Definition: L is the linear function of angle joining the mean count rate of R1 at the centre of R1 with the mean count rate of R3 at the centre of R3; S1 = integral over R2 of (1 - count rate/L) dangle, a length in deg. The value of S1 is 0.8 deg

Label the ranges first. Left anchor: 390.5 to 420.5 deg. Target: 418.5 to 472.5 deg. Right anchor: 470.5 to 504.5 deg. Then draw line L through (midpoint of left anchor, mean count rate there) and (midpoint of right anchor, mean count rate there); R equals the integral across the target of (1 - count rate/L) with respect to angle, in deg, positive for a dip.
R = 8.0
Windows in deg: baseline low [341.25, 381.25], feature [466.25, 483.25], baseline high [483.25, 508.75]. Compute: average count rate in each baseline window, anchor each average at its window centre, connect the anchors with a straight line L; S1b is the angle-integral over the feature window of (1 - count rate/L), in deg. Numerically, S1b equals 2.7 deg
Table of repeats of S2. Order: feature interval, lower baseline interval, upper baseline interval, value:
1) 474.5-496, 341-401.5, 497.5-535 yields 2.95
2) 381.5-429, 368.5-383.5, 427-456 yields -1.11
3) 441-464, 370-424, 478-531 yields 5.71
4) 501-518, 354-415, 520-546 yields 0.92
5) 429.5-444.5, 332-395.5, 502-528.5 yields 2.66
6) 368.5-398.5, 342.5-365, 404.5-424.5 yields -1.17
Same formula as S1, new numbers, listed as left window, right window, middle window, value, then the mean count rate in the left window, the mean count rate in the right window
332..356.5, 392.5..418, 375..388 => -0.9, 90.7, 88.8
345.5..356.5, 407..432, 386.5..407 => -0.2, 92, 88.7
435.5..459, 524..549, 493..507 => 0.8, 77.1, 110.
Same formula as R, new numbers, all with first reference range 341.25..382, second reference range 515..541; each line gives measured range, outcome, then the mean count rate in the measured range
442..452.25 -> 1.97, 81.6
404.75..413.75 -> 0.74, 88.6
